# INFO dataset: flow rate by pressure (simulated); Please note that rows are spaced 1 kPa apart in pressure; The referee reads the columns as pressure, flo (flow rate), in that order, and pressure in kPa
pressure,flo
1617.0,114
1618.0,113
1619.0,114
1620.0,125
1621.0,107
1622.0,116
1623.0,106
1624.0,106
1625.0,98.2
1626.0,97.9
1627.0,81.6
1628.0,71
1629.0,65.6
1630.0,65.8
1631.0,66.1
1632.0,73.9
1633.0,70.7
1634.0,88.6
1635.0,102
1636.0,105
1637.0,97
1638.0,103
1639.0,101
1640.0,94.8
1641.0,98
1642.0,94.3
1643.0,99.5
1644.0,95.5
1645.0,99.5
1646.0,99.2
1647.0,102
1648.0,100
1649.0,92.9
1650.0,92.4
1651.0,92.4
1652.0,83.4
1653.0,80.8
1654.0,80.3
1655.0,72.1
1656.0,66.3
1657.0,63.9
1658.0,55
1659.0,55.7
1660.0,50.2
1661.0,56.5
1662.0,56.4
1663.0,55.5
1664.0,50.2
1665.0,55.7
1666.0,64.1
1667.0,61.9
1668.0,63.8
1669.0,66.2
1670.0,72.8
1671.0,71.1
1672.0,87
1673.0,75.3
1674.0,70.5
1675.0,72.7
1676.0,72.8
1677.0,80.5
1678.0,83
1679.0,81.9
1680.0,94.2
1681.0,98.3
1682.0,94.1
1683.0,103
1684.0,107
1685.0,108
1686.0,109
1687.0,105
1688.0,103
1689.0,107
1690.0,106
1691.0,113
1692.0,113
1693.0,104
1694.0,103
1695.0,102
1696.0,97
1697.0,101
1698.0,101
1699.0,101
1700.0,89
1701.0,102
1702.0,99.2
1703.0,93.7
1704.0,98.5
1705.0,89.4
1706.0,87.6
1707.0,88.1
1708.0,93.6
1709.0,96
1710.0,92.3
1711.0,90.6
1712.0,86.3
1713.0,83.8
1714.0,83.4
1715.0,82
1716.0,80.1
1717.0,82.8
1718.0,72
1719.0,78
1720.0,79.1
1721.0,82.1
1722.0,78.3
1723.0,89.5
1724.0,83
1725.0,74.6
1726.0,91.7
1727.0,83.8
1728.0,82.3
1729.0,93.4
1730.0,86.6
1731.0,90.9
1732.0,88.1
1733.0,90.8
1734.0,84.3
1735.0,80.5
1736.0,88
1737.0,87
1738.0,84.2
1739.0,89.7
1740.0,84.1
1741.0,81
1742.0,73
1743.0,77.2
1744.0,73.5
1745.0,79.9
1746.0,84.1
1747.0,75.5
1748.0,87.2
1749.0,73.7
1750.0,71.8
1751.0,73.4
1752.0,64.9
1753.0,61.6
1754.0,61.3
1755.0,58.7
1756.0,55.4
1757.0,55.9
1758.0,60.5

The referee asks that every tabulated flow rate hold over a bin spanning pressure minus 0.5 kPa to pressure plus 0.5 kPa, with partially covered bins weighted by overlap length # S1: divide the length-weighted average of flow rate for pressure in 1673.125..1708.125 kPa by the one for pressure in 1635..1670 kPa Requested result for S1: 1.21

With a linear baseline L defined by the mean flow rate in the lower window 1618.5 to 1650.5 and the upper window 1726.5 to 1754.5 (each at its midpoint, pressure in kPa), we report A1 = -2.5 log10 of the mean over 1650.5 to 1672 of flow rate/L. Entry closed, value 0.351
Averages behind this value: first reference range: 94.7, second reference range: 80.4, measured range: 65.9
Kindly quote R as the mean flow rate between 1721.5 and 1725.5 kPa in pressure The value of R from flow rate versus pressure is 81.3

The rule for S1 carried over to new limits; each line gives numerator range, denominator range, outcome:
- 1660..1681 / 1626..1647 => 0.78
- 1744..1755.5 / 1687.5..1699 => 0.69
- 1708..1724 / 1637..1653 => 0.87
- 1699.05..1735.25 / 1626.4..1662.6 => 1.06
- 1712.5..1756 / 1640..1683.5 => 1.02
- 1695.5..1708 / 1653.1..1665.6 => 1.58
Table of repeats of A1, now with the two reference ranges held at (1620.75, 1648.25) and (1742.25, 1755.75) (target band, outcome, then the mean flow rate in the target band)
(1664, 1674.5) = 0.262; 68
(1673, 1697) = -0.156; 96.5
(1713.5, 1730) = -0.072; 82.4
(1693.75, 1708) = -0.190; 96.4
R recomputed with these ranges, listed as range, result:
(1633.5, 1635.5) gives 95.3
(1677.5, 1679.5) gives 82.5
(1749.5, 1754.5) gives 66.6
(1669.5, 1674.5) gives 75.3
